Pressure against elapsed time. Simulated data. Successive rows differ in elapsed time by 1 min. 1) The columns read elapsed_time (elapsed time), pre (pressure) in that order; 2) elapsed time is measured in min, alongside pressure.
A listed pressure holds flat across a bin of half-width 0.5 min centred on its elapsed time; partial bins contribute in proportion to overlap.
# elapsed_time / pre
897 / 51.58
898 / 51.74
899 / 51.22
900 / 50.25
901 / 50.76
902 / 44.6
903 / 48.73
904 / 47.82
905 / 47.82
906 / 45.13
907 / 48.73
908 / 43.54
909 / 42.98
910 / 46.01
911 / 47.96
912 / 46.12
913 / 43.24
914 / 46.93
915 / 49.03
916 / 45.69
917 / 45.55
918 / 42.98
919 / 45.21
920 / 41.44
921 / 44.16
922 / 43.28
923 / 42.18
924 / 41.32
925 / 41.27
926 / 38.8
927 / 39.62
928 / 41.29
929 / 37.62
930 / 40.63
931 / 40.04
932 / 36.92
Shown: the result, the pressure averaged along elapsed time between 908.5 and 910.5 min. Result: 44.5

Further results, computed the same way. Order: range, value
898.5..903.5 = 49.1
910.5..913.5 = 45.8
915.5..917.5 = 45.6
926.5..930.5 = 39.8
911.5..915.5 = 46.3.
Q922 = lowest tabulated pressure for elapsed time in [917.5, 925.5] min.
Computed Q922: 41.27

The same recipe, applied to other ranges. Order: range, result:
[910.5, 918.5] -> 42.98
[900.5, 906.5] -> 44.6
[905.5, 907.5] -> 45.13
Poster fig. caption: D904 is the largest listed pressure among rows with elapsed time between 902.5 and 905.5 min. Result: 48.73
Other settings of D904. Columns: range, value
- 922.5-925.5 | 42.18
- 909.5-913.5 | 47.96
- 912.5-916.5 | 49.03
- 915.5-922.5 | 45.69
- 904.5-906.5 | 47.82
